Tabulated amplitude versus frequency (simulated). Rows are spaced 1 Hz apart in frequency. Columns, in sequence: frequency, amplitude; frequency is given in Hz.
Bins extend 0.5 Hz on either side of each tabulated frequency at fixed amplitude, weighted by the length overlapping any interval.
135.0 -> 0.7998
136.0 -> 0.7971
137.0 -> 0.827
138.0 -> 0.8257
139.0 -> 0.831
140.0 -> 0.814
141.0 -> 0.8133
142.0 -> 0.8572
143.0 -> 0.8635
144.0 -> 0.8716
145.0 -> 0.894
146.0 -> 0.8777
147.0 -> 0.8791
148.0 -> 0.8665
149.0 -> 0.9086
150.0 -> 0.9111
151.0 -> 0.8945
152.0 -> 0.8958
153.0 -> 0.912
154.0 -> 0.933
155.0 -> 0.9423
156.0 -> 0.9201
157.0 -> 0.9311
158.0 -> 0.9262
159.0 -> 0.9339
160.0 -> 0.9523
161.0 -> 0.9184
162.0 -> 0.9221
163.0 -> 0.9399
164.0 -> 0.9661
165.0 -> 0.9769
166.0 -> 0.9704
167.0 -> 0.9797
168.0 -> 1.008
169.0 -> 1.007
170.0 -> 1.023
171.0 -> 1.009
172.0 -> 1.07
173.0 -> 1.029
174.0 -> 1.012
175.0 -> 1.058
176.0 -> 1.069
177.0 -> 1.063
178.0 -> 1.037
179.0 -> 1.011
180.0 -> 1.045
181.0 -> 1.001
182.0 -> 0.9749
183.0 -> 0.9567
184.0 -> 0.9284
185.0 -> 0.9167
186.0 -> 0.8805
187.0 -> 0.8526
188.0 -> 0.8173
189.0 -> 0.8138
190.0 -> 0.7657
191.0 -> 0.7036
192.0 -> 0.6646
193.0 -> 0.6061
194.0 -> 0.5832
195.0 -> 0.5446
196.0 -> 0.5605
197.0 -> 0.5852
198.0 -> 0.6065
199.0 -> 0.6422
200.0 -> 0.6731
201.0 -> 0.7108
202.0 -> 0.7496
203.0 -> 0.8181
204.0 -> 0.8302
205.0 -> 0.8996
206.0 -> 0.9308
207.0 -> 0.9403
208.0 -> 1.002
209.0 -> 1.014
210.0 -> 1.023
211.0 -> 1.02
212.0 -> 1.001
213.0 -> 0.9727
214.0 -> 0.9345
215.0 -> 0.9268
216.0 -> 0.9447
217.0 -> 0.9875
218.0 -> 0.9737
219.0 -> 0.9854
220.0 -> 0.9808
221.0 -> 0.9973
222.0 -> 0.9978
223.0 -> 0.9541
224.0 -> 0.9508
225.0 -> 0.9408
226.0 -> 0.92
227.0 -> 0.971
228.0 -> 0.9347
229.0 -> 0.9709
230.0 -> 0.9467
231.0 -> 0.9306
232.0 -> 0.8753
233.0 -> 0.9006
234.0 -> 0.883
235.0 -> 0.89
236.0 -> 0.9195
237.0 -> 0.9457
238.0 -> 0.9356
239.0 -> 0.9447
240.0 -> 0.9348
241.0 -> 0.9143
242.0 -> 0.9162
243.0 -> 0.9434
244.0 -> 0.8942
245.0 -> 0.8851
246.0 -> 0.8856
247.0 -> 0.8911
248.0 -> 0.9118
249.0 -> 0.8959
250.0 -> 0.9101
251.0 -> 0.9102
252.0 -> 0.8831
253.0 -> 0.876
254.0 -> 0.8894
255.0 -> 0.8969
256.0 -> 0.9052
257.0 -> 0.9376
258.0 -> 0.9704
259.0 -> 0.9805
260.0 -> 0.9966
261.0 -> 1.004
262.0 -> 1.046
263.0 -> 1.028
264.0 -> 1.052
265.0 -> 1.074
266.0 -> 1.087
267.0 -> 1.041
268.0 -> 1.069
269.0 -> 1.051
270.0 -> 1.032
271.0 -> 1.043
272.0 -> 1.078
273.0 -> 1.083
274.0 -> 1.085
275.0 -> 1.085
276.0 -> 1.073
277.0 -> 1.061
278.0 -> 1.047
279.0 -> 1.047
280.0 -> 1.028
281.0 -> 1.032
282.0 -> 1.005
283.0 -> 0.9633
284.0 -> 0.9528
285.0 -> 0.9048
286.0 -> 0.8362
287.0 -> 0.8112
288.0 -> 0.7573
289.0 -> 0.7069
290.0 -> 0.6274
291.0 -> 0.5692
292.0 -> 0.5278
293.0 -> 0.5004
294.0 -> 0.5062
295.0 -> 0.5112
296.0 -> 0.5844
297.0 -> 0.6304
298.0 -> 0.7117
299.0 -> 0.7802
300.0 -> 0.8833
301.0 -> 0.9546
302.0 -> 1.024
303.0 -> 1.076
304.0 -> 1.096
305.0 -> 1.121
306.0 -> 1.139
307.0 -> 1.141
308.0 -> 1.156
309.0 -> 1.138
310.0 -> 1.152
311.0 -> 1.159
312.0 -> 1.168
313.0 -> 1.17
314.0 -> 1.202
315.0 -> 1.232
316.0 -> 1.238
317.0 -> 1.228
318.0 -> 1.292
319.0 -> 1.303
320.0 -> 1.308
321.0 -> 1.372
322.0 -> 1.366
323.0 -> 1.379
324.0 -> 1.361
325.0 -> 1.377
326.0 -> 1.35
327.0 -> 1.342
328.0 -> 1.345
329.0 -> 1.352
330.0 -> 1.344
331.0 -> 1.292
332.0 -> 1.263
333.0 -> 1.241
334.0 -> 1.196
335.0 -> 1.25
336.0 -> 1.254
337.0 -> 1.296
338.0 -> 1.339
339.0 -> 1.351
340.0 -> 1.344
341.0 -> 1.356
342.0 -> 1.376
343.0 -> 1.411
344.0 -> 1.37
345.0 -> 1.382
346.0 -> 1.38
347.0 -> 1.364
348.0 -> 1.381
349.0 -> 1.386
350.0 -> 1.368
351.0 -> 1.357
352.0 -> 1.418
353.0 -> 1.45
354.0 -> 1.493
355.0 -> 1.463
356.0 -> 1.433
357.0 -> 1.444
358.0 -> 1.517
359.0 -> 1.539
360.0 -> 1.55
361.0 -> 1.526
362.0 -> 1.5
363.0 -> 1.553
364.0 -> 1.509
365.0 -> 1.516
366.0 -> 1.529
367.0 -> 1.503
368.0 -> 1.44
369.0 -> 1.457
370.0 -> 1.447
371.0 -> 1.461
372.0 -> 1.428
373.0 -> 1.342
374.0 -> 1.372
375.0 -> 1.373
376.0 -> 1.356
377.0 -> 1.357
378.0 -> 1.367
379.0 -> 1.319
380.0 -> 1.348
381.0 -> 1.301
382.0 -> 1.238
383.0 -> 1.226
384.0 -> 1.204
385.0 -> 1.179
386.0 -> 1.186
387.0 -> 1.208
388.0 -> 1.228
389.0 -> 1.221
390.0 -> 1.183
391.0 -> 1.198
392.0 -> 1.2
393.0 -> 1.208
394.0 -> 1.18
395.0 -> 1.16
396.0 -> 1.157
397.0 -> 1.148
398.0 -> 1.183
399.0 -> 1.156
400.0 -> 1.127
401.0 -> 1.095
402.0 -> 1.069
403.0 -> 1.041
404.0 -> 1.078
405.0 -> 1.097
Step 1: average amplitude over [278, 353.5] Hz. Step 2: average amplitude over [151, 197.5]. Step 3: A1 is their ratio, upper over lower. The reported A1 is 1.2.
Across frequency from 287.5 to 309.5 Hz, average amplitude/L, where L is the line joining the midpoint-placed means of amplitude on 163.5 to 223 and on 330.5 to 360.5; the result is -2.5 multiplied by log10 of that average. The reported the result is 0.437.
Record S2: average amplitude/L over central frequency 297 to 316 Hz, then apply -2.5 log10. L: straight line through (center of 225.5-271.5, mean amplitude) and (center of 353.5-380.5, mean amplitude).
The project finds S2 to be 0.13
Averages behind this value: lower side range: 0.951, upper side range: 1.45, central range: 1.07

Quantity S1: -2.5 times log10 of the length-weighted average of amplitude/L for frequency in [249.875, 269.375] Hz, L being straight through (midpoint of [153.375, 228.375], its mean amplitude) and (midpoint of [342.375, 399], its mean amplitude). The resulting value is 0.10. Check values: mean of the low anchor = 0.907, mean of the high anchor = 1.36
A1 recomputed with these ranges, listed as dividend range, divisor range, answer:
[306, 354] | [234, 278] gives 1.34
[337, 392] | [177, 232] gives 1.57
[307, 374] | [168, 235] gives 1.51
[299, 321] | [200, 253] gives 1.24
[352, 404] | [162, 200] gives 1.50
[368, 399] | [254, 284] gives 1.25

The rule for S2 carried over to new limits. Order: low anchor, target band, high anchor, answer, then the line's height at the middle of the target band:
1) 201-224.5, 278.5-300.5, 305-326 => 0.453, 1.17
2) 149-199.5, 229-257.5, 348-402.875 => 0.150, 1.04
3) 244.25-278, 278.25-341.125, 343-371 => 0.149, 1.22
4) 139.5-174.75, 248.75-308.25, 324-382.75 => 0.291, 1.22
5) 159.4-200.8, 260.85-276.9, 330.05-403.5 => 0.035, 1.09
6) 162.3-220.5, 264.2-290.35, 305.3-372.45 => 0.176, 1.16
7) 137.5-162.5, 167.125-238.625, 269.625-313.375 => 0.004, 0.906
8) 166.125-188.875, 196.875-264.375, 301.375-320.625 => 0.158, 1.06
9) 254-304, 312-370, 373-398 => -0.233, 1.11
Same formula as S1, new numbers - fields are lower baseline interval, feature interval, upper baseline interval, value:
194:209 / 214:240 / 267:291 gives -0.15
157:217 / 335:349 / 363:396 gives -0.10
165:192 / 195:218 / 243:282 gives 0.14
